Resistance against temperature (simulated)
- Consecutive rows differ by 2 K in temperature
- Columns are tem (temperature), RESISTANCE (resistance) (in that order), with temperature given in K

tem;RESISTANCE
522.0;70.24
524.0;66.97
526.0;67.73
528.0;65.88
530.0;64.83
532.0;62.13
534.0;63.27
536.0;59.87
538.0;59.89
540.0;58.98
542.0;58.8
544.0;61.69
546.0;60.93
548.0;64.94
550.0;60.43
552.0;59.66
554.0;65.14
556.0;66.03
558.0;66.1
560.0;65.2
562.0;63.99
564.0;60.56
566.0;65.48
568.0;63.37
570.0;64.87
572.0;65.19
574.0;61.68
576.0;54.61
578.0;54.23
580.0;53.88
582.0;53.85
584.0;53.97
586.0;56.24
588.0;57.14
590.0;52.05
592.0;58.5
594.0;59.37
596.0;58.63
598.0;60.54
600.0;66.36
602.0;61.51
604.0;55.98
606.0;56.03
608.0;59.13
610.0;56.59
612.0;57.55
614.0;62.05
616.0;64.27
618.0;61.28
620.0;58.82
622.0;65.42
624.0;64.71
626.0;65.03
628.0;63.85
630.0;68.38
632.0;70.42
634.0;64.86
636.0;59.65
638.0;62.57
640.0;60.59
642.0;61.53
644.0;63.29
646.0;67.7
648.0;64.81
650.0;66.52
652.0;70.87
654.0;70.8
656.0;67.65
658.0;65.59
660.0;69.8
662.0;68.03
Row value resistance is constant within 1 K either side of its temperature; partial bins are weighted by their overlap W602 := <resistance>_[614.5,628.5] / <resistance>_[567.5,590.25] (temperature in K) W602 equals 1.10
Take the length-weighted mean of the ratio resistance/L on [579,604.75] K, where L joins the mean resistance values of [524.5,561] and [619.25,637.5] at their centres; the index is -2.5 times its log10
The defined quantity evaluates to 0.113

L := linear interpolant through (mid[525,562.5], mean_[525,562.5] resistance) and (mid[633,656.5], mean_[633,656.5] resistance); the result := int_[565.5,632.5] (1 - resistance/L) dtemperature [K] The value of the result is 4.0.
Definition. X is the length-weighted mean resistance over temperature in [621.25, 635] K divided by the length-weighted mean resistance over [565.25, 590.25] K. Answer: 1.13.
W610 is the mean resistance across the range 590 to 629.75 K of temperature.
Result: 60.7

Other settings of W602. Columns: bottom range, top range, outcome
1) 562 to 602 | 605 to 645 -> 1.05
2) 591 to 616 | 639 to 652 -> 1.08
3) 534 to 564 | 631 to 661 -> 1.06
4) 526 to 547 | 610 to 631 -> 1.01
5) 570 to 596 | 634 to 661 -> 1.15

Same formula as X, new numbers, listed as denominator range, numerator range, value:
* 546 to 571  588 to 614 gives 0.92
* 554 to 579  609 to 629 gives 0.99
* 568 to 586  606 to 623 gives 1.04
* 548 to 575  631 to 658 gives 1.03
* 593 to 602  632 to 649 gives 1.04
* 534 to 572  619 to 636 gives 1.04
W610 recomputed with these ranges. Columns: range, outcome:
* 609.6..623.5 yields 61.2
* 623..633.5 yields 66.4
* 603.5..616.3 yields 58.6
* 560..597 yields 58.9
